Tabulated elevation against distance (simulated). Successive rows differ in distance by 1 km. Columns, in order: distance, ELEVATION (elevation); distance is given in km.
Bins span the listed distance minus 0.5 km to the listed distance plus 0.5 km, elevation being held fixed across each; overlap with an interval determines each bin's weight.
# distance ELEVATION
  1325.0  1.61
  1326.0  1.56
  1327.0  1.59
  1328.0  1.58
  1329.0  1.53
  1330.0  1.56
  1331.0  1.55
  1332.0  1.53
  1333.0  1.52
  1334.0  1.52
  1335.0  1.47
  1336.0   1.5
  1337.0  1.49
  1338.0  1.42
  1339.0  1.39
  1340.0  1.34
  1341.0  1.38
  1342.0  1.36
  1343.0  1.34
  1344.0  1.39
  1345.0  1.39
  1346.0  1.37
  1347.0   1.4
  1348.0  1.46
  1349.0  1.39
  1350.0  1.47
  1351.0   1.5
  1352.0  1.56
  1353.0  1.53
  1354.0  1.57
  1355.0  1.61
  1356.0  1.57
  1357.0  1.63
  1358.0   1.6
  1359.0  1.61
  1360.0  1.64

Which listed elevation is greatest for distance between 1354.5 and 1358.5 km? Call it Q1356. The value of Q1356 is 1.63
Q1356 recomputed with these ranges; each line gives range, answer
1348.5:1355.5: 1.61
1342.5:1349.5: 1.46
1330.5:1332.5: 1.55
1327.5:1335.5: 1.58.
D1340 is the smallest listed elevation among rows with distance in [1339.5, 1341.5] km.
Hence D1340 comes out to 1.34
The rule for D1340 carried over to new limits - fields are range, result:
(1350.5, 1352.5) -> 1.5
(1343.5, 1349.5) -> 1.37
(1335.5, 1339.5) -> 1.39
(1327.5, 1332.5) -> 1.53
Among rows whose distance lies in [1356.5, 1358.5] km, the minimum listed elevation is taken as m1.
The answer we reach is 1.6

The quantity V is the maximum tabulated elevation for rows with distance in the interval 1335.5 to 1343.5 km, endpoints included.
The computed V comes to 1.5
